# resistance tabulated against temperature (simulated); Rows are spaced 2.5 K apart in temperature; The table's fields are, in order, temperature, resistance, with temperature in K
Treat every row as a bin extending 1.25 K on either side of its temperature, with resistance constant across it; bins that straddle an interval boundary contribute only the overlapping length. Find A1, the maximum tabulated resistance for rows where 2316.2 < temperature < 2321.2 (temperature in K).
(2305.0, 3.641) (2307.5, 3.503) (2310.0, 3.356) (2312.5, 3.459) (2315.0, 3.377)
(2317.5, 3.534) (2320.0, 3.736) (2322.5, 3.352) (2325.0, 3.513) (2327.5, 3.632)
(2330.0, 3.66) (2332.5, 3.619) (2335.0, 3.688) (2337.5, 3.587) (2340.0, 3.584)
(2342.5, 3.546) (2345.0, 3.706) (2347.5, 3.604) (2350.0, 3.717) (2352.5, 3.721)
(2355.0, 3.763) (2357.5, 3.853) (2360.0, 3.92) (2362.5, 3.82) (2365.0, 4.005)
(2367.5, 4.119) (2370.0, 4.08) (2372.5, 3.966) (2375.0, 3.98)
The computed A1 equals 3.736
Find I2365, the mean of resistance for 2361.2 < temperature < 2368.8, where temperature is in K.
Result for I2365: 3.98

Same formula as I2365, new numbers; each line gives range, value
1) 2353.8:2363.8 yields 3.84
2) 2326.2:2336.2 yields 3.65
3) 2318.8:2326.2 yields 3.53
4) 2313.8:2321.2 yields 3.55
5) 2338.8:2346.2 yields 3.61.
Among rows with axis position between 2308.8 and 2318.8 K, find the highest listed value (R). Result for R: 3.534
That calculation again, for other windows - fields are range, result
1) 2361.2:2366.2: 4.005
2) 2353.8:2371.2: 4.119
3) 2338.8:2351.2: 3.717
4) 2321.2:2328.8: 3.632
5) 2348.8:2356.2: 3.763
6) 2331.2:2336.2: 3.688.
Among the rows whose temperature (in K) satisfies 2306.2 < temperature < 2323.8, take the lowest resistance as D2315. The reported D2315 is 3.352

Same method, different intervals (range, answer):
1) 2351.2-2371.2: 3.721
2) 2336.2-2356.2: 3.546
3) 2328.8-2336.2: 3.619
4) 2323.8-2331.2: 3.513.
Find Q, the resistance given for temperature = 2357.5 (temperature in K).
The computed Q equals 3.853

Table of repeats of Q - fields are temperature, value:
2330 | 3.66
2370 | 4.08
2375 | 3.98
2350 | 3.717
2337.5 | 3.587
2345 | 3.706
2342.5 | 3.546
